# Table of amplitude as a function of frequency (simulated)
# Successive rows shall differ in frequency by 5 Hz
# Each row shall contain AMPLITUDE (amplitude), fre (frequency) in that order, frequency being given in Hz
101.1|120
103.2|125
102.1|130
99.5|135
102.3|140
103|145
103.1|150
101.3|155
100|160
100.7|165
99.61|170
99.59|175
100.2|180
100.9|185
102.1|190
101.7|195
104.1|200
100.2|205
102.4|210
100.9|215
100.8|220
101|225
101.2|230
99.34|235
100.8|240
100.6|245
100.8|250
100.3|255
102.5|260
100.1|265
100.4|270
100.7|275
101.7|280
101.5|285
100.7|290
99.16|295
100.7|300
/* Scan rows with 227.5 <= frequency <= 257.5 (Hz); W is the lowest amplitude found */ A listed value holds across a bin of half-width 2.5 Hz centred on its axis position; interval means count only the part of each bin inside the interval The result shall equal 99.34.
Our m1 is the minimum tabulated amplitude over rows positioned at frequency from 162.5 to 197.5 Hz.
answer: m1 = 99.59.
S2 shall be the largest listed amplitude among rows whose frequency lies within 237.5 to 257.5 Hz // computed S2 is 100.8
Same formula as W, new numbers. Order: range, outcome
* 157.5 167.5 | 100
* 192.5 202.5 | 101.7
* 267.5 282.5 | 100.4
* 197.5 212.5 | 100.2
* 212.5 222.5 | 100.8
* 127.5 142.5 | 99.5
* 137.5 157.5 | 101.3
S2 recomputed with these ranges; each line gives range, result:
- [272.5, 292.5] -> 101.7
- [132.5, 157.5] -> 103.1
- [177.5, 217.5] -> 104.1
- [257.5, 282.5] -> 102.5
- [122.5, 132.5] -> 103.2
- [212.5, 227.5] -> 101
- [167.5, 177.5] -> 99.61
